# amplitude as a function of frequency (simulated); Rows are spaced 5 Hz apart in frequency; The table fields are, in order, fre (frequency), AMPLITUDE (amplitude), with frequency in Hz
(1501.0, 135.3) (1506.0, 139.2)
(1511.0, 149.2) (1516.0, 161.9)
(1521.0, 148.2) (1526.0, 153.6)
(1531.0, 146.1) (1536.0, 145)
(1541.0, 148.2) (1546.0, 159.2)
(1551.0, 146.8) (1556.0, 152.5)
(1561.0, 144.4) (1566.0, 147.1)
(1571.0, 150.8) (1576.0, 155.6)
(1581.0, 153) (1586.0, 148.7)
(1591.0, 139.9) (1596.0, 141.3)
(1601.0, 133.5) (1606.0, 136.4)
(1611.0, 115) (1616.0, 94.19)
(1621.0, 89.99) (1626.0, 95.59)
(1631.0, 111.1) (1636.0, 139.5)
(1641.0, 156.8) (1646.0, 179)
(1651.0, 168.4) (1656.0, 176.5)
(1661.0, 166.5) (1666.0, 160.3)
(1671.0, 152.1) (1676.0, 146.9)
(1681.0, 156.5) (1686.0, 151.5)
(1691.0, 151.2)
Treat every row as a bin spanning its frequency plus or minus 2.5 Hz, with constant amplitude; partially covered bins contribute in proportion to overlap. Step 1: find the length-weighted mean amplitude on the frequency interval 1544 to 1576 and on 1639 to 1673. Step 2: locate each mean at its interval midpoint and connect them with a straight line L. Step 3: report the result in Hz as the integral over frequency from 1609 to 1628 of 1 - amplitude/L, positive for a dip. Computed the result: 7.3 Hz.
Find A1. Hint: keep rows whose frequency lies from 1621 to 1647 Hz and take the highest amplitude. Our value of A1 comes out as 179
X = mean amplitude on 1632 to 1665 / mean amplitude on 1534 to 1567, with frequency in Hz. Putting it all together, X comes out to 1.1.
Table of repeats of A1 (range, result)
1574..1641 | 156.8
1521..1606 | 159.2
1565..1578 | 155.6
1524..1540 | 153.6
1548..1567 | 152.5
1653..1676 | 176.5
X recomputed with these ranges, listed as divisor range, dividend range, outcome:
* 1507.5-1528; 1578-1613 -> 0.91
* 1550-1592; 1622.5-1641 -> 0.80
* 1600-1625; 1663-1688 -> 1.38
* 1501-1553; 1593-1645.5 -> 0.83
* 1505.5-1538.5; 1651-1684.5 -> 1.07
